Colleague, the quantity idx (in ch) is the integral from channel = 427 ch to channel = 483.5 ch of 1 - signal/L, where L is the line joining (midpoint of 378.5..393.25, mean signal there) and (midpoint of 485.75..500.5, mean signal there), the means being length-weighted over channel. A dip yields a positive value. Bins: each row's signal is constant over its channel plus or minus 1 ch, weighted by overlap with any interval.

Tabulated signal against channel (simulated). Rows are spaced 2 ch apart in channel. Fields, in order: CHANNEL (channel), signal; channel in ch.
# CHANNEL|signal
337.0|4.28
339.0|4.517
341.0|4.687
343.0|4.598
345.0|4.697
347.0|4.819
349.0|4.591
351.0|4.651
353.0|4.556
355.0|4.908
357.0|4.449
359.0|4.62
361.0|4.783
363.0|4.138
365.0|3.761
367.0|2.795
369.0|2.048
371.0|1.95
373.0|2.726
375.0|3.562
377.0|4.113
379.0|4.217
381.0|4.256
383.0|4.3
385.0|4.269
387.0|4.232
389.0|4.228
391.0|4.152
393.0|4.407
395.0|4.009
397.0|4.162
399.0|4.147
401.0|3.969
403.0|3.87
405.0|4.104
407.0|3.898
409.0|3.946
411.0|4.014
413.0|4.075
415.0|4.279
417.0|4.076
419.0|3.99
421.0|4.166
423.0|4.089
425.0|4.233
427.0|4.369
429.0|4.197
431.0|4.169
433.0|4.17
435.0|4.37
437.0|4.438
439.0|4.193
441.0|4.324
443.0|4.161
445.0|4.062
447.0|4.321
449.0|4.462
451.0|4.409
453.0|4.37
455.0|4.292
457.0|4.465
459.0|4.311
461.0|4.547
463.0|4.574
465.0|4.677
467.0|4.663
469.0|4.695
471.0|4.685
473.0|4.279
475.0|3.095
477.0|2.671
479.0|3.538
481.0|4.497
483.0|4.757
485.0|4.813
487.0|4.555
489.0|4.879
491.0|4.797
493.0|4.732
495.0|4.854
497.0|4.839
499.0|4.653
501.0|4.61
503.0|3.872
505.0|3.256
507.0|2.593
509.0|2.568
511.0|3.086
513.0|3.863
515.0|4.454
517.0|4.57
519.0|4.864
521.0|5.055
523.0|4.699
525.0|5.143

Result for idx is 3.9 ch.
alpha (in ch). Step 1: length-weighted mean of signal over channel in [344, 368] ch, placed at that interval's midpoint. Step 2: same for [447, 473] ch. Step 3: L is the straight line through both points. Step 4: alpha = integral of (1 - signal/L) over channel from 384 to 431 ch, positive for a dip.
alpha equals 3.38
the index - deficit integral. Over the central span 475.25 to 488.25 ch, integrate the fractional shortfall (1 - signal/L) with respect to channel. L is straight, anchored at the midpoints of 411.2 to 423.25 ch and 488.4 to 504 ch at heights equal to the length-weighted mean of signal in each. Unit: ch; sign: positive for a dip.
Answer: 1.3 ch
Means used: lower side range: 4.11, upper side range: 4.65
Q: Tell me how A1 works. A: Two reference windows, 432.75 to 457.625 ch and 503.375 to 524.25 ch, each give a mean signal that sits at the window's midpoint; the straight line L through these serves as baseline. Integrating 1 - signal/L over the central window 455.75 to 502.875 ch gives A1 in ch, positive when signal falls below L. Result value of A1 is -3.7 ch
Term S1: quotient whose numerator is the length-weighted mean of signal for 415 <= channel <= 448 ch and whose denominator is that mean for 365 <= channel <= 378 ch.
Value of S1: 1.43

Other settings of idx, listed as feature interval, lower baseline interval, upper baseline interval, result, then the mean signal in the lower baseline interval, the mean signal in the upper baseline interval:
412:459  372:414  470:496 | -0.9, 4.03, 4.32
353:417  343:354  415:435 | 6.7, 4.66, 4.18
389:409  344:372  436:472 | 0.6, 4.05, 4.42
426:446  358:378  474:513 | -2.6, 3.45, 4.03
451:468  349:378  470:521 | -1.8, 3.82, 4.15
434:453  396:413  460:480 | -1.0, 4.02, 4.14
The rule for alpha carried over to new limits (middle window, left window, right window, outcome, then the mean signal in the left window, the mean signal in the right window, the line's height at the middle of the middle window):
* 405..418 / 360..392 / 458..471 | 0.0 ch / 3.72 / 4.59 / 4.07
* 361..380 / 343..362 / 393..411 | 4.7 ch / 4.67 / 4.04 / 4.44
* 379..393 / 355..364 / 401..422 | 0.1 ch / 4.54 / 4.04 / 4.29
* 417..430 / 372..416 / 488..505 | 0.1 ch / 4.04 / 4.57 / 4.19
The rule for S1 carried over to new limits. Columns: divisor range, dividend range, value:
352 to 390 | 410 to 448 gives 1.08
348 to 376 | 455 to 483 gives 1.11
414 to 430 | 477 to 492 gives 1.06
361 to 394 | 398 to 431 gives 1.10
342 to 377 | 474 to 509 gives 1.04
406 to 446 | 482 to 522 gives 1.03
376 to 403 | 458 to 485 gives 1.02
